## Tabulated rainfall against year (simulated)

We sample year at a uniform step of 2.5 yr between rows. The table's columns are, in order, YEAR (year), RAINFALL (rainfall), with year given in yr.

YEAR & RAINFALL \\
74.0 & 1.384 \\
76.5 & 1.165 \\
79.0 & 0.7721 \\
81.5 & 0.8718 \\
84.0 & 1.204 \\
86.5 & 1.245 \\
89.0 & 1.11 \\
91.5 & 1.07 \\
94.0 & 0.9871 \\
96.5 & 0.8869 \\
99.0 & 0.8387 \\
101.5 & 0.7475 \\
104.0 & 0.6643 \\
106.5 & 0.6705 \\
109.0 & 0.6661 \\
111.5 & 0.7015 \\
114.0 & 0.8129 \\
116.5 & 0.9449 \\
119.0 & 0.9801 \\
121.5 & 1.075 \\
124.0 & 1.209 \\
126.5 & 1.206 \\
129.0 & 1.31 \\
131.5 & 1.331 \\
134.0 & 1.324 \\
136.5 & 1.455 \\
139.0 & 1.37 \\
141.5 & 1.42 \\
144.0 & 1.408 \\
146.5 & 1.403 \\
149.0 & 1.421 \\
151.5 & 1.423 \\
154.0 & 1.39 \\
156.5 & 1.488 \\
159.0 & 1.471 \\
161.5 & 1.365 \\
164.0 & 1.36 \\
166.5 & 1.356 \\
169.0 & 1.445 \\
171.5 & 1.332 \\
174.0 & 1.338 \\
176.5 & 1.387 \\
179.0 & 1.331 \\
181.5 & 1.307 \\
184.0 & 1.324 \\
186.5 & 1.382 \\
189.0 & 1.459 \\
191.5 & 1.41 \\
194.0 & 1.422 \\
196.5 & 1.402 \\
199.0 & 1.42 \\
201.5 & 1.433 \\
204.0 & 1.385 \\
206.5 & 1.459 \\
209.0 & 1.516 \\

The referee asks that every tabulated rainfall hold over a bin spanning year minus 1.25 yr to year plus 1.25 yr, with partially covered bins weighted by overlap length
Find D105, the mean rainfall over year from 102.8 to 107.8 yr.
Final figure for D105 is 0.667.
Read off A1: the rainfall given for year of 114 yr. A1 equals 0.8129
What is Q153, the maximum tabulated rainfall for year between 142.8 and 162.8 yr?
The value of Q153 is 1.488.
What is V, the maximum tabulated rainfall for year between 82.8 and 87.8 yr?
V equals 1.245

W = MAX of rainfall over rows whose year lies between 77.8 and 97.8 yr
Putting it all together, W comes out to 1.245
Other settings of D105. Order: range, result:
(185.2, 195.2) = 1.42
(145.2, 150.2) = 1.41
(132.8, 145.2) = 1.4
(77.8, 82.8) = 0.826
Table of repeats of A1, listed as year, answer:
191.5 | 1.41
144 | 1.408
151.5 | 1.423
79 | 0.7721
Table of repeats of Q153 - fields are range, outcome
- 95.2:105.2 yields 0.8869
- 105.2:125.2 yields 1.209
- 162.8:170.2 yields 1.445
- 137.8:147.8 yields 1.42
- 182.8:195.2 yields 1.459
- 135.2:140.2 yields 1.455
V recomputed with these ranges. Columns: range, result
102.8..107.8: 0.6705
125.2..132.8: 1.331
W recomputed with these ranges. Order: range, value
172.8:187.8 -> 1.387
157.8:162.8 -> 1.471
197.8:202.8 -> 1.433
